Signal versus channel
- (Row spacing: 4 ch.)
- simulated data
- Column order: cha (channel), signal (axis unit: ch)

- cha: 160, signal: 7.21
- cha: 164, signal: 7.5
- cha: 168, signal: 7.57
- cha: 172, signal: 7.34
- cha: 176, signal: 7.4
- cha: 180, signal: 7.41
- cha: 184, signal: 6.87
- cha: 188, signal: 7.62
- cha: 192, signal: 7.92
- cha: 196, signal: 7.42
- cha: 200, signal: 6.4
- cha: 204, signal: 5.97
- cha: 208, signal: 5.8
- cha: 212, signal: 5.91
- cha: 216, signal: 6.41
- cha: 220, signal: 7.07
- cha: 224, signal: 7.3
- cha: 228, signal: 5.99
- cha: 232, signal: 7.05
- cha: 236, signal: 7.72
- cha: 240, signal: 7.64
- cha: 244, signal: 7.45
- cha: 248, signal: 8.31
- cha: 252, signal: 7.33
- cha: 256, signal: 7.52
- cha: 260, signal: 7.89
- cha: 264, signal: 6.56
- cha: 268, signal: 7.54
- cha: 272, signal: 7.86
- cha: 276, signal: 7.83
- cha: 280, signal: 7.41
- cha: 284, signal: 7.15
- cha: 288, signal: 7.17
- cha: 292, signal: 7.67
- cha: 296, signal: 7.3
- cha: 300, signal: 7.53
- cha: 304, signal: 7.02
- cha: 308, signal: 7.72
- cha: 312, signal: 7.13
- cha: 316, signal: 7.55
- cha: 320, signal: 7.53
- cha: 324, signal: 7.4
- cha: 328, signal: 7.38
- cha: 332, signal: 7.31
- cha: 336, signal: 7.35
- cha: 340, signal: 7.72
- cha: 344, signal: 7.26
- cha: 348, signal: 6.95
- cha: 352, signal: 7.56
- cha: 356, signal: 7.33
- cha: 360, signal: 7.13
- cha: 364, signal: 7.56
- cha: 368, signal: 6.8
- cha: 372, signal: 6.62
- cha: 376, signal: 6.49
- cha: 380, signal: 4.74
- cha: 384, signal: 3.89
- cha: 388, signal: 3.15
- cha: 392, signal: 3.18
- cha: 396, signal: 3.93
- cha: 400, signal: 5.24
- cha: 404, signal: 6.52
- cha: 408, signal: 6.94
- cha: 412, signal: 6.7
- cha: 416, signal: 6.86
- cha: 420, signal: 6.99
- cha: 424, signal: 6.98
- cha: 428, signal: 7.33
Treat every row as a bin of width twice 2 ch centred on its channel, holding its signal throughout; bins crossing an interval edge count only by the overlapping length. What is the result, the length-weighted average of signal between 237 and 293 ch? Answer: 7.52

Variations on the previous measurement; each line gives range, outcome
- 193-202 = 7.02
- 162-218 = 6.97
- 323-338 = 7.36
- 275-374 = 7.33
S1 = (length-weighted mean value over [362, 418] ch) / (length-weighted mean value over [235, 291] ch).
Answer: 0.75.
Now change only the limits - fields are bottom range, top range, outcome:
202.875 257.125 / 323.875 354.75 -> 1.06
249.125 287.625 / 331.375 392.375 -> 0.85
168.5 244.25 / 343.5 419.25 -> 0.86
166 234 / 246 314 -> 1.08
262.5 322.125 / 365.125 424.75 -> 0.77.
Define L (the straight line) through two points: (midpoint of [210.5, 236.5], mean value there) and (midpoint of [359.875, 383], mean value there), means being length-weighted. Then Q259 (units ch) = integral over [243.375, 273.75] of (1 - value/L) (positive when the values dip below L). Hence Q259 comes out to -4.1 ch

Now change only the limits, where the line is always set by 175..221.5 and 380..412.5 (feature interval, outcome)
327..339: -4.14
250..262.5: -2.57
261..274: -2.59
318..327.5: -3.17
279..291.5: -2.76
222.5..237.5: -1.07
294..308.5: -3.89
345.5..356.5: -4.09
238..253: -3.17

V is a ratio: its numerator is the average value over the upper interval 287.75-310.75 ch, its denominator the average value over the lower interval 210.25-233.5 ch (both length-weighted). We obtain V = 1.1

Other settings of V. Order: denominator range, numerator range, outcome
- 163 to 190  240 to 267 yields 1.02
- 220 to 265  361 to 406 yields 0.72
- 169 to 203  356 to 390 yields 0.81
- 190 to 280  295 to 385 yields 0.99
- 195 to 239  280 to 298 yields 1.10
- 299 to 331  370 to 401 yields 0.63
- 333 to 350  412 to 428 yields 0.95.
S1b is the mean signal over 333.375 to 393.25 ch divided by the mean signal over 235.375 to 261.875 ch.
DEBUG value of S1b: 0.82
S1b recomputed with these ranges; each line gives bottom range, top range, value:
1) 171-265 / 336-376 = 1.01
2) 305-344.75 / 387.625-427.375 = 0.78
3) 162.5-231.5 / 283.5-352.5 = 1.06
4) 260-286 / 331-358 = 0.99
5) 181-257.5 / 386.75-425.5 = 0.81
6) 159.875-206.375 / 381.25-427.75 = 0.77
